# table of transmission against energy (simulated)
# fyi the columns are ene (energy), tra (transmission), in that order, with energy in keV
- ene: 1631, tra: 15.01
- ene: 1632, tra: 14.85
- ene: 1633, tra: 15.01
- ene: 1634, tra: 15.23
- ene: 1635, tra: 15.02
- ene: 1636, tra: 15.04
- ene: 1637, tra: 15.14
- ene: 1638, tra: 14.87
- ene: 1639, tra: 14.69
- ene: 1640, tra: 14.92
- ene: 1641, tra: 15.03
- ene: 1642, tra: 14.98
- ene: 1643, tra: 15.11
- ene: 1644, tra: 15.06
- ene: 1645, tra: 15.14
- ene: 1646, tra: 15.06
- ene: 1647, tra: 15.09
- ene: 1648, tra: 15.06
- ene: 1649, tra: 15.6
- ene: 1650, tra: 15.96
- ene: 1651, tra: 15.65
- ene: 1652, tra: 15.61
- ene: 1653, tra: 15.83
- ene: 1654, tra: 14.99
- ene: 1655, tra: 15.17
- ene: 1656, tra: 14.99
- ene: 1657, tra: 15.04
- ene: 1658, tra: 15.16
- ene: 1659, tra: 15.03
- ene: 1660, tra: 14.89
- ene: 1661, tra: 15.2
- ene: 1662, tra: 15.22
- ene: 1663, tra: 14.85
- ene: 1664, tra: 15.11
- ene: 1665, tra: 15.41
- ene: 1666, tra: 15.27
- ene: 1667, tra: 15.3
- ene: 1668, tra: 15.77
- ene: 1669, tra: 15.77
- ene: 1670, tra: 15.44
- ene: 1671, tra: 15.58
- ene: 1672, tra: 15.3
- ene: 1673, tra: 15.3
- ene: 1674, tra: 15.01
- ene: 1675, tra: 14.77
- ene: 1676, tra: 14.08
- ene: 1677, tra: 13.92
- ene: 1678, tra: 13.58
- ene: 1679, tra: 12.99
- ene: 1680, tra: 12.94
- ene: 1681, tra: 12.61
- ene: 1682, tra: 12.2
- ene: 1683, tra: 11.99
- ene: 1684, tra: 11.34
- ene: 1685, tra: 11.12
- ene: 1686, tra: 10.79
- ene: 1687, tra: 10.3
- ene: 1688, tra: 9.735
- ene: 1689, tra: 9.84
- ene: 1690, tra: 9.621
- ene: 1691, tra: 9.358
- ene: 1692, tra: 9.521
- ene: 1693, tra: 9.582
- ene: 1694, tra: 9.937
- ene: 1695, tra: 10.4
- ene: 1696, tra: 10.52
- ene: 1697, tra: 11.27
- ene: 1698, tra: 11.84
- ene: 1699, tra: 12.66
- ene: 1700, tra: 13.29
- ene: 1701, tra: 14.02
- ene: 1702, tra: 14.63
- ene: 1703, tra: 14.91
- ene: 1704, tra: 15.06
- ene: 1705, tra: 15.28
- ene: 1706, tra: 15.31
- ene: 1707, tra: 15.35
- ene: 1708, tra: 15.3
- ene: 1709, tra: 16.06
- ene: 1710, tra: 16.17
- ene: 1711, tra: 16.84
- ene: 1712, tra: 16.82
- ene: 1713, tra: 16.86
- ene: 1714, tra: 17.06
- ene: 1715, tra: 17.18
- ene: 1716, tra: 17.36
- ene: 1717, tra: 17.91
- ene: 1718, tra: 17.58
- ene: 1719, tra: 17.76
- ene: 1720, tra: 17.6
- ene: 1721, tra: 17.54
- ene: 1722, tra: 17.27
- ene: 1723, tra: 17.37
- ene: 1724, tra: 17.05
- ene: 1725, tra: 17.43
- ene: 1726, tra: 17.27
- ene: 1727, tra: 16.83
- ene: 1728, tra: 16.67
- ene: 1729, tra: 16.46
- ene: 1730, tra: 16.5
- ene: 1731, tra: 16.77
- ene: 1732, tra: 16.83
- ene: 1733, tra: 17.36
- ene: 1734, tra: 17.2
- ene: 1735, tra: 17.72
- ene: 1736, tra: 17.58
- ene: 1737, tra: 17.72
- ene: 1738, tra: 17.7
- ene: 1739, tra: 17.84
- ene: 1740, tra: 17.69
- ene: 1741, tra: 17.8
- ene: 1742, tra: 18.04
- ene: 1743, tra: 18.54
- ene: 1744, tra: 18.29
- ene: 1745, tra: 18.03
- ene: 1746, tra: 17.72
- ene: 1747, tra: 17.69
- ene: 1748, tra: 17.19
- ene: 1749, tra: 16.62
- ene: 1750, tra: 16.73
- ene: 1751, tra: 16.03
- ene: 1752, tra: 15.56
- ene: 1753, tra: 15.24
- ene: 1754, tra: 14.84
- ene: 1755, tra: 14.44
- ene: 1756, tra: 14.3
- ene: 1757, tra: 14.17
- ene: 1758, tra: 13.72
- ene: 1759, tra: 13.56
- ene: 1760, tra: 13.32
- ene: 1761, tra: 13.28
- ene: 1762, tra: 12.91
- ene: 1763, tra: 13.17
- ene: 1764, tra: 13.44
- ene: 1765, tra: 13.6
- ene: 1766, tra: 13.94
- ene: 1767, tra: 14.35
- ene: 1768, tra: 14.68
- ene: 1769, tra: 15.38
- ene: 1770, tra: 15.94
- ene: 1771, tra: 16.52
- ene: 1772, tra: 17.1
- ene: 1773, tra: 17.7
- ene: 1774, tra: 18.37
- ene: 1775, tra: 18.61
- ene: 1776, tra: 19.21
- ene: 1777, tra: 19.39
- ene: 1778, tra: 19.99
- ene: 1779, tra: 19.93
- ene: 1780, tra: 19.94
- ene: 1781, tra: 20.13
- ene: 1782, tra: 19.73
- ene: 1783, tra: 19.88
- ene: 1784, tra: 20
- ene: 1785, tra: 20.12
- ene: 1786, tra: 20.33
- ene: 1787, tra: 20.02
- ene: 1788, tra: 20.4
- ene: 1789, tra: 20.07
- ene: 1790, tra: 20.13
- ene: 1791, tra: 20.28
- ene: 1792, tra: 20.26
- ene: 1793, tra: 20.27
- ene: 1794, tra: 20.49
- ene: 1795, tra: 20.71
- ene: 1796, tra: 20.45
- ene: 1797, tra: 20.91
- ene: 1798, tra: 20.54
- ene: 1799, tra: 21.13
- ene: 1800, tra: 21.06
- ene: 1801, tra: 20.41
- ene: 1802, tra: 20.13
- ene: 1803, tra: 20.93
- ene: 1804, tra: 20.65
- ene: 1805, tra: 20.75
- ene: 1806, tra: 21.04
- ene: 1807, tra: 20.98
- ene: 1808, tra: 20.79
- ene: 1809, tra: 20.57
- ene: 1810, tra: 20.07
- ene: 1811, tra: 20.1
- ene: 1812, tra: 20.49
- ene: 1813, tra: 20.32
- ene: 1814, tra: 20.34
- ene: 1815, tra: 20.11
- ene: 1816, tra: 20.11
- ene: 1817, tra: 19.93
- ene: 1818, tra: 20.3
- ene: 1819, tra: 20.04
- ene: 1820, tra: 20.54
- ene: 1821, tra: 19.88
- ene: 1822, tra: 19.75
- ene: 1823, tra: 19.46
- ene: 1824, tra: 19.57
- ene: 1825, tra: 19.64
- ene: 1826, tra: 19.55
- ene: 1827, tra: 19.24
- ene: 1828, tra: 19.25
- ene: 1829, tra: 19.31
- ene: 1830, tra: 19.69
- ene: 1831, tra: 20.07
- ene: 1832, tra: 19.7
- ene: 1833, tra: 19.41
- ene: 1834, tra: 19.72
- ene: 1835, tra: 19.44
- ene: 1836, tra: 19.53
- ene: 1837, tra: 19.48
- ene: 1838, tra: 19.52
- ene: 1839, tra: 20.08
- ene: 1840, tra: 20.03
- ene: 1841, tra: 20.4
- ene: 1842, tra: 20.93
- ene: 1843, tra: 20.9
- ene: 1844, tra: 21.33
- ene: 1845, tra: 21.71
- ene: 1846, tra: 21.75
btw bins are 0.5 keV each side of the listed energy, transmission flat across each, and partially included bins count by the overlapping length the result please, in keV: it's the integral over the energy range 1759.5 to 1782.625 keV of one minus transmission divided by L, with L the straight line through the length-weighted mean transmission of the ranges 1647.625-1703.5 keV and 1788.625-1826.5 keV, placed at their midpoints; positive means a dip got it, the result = 2.4 keV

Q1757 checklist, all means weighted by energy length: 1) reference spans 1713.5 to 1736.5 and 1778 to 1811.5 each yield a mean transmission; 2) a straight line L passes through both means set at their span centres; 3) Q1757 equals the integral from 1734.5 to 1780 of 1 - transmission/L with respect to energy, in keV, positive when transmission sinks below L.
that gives 5.6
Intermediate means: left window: 17.2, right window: 20.4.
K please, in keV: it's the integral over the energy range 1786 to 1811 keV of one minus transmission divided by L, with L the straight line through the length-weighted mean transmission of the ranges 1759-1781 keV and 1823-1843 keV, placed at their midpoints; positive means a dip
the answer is -3.80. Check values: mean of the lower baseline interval 16.3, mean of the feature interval 20.5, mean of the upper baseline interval 19.7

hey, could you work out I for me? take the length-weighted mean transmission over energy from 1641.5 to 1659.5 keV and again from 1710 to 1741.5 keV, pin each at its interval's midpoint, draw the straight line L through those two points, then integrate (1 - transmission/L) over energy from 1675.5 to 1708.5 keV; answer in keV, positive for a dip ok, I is 8.2 keV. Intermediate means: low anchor 15.3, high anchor 17.3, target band 12.3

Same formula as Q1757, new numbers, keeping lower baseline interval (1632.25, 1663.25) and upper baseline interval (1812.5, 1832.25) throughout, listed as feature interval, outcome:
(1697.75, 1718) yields 1.43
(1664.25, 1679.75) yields 0.91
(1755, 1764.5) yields 2.39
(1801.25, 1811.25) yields -0.62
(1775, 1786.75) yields -0.69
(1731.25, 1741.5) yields 0.00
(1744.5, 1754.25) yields 0.69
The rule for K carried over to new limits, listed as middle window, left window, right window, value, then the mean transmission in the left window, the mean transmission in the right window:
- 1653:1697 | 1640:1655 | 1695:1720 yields 5.71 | 15.3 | 15.2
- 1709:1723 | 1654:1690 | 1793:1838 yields -1.24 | 13.9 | 20.1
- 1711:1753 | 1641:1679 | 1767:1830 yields 0.53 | 15.1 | 19.7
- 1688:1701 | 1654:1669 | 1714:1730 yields 4.44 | 15.2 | 17.3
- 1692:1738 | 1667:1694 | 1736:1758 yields -2.58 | 12.6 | 16.7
